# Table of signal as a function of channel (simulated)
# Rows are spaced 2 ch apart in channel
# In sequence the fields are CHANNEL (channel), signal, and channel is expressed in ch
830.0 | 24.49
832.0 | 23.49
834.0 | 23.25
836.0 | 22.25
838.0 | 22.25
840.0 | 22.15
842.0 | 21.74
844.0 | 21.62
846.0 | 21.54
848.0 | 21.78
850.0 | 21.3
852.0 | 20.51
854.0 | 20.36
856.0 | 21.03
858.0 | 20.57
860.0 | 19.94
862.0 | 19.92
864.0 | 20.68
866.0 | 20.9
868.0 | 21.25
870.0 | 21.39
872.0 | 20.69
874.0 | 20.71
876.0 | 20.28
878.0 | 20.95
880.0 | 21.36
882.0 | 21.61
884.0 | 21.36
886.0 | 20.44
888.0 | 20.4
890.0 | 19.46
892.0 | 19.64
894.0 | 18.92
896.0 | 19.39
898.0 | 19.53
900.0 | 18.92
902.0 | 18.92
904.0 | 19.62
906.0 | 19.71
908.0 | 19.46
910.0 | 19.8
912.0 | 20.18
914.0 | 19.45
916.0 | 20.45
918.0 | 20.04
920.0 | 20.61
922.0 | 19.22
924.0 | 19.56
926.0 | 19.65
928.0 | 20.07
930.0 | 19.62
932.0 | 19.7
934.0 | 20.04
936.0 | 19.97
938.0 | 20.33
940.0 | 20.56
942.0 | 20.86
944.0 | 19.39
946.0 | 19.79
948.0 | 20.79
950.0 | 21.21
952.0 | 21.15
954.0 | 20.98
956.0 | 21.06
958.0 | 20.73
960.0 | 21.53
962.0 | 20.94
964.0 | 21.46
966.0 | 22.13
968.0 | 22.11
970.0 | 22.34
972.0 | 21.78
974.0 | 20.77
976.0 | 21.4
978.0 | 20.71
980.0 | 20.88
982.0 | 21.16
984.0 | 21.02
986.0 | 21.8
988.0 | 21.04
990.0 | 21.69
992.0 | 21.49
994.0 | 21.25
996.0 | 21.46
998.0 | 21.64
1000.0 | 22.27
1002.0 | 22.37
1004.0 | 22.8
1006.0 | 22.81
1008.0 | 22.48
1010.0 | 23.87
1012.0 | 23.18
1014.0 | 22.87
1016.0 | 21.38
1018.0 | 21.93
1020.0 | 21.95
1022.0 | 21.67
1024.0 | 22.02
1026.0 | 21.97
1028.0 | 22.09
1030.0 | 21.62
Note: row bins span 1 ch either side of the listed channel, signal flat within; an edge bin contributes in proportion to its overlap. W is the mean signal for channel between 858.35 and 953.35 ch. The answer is 20.2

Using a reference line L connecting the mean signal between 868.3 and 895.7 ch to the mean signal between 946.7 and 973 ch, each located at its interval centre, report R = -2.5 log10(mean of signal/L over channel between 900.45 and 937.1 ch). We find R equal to 0.06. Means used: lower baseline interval 20.5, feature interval 19.8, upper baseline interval 21.4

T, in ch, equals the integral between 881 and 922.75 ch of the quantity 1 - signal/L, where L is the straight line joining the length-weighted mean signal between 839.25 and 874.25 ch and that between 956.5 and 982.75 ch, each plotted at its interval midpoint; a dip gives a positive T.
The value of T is 2.5 ch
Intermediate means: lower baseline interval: 21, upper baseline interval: 21.4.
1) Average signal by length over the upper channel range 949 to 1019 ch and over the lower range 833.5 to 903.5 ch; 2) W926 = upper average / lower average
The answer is 1.05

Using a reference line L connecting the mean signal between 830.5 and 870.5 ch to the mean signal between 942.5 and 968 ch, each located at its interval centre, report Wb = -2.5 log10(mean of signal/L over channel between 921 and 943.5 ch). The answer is 0.06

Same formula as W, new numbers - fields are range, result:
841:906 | 20.5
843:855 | 21.2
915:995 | 20.8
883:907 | 19.7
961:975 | 21.6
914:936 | 19.9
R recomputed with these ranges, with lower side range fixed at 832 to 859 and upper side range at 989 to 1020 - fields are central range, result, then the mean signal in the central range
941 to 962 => 0.06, 20.8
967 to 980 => 0.03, 21.5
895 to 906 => 0.13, 19.3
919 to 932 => 0.11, 19.8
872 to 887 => 0.04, 20.9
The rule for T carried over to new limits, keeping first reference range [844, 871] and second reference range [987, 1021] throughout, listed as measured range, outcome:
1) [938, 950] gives 0.70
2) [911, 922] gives 0.69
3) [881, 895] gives 0.59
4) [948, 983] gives 0.83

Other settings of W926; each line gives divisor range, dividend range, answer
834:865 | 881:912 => 0.93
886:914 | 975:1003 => 1.10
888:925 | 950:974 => 1.09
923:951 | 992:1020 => 1.11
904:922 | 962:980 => 1.08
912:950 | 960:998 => 1.07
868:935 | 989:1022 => 1.11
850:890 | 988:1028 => 1.07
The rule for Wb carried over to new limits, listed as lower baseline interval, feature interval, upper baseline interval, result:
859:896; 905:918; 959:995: 0.05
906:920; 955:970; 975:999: -0.03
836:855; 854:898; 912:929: 0.02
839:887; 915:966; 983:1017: 0.06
